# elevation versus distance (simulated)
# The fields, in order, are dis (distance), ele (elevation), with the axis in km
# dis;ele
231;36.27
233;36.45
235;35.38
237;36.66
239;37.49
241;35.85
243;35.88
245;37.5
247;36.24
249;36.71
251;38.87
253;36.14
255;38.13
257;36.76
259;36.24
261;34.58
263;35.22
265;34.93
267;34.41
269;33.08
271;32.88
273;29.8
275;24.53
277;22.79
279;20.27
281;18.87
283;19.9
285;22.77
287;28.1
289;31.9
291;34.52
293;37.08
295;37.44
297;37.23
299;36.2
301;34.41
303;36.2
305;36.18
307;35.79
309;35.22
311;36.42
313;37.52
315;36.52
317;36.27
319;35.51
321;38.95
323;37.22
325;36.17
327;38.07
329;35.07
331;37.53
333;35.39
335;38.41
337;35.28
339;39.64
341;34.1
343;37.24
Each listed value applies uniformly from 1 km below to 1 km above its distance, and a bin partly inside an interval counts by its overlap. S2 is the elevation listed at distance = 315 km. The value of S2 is 36.52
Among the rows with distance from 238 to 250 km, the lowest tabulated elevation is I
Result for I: 35.85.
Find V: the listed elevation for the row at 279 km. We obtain 20.27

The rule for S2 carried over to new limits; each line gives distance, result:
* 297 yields 37.23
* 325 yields 36.17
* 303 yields 36.2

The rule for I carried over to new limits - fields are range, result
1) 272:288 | 18.87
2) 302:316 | 35.22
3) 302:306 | 36.18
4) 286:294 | 28.1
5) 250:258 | 36.14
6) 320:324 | 37.22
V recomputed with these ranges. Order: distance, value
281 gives 18.87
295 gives 37.44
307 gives 35.79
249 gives 36.71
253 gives 36.14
